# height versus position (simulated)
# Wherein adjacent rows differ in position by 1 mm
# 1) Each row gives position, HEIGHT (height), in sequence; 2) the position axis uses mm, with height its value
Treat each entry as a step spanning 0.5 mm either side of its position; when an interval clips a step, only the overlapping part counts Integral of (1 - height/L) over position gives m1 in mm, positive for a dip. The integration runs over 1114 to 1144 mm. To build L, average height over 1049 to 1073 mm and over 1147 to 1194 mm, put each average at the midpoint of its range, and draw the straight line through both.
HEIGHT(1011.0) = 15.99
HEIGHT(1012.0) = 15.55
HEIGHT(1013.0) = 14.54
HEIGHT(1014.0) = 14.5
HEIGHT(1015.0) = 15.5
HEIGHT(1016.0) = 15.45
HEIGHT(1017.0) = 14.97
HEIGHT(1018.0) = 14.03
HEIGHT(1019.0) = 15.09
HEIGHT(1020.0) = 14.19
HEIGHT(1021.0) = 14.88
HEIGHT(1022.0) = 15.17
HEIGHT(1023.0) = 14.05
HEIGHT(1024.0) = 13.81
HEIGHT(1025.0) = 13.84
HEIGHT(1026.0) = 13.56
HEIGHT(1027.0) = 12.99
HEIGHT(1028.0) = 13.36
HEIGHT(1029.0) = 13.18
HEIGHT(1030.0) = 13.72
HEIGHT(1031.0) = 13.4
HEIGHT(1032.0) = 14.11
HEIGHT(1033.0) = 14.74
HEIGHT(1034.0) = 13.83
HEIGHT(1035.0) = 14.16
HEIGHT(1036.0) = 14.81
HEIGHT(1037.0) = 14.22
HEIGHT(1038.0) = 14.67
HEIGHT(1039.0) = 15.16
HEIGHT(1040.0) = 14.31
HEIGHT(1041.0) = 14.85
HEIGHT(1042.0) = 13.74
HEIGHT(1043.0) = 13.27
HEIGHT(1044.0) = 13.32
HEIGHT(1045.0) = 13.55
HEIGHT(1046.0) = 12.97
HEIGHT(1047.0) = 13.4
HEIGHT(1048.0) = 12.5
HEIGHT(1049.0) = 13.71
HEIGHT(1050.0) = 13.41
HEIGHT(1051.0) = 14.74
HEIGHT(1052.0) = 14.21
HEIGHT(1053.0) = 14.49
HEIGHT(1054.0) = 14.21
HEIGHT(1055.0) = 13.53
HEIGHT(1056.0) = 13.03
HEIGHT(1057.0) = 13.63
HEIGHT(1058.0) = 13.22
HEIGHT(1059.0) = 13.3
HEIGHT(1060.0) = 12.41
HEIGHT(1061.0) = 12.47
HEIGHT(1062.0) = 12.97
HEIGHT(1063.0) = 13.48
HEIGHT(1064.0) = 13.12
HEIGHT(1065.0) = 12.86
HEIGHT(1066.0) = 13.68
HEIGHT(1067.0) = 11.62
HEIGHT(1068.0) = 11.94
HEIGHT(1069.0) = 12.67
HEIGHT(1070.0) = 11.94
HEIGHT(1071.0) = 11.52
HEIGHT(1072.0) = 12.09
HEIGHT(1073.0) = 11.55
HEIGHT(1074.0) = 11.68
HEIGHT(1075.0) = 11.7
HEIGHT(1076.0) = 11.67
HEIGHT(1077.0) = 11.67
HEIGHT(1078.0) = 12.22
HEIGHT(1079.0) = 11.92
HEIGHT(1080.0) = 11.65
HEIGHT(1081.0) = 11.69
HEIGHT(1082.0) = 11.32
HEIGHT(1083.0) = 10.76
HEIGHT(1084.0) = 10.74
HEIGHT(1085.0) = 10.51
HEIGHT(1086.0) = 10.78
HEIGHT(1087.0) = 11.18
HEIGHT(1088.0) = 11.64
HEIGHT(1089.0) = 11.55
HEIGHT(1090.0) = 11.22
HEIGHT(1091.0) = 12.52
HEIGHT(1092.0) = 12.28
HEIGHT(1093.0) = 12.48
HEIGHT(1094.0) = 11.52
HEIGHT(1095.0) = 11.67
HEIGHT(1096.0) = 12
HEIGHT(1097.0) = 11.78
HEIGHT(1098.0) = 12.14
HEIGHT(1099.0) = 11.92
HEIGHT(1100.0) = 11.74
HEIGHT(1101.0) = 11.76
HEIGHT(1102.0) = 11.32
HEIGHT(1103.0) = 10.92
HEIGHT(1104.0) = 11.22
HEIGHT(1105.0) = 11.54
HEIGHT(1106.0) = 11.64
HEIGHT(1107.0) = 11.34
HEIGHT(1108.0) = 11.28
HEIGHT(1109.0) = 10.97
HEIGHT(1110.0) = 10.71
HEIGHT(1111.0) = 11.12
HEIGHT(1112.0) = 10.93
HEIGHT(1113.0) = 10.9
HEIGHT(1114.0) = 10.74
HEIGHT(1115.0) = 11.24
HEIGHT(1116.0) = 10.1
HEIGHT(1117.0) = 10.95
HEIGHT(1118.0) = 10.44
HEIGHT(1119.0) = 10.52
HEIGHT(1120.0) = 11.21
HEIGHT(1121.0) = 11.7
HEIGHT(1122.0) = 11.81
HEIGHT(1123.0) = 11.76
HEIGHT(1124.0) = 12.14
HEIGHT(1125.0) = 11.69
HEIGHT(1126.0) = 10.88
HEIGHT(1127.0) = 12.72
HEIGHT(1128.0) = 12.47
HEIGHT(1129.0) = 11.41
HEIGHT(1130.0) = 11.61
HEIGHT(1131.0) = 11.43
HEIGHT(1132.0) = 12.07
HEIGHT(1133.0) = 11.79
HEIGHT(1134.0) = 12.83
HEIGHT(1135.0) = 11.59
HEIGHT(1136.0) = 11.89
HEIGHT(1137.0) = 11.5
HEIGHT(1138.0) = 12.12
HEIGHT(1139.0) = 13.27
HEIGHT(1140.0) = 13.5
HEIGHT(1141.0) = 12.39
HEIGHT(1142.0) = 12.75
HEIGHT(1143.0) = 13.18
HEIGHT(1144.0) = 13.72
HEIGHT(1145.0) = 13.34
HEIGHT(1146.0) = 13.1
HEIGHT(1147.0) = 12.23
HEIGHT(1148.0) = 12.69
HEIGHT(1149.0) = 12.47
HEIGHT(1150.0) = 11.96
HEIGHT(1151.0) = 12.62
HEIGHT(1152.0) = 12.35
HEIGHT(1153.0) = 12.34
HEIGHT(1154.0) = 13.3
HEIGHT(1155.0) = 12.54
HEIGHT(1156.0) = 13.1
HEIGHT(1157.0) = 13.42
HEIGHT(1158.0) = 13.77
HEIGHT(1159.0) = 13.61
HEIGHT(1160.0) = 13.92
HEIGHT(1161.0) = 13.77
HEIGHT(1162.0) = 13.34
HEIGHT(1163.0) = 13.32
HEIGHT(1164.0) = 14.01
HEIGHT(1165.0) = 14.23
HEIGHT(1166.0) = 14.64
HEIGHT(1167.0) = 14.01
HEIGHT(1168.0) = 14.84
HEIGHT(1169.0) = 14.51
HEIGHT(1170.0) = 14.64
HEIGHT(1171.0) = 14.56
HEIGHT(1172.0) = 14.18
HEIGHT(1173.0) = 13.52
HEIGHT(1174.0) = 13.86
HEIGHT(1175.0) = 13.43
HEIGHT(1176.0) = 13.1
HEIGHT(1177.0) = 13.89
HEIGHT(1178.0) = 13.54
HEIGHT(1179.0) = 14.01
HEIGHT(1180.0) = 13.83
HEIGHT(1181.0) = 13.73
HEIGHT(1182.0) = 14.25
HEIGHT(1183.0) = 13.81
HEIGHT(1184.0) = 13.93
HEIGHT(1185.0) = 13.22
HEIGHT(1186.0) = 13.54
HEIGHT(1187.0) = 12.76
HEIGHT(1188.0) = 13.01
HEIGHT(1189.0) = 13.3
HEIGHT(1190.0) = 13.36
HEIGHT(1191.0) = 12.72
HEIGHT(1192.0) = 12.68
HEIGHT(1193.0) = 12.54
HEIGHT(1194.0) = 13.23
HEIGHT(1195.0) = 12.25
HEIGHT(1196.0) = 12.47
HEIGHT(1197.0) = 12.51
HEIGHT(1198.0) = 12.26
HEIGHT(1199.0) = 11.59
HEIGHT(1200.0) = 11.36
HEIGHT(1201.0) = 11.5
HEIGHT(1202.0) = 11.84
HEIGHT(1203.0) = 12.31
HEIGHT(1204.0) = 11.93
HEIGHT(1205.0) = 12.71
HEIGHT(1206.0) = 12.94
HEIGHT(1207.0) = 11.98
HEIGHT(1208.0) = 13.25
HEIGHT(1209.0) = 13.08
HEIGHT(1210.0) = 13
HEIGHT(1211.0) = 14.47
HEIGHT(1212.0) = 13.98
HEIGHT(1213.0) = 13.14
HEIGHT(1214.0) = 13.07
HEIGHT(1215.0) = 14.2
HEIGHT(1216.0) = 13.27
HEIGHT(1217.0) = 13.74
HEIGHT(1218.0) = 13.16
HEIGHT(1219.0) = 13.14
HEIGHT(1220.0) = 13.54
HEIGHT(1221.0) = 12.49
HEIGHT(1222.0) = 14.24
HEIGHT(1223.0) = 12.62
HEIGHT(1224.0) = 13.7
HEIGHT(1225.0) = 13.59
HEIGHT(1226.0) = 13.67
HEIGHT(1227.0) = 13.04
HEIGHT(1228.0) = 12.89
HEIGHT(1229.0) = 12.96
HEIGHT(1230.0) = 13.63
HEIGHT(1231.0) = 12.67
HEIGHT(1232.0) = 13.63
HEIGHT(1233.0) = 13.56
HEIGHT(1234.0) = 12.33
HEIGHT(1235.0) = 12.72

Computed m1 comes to 3.3 mm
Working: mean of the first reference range 13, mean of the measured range 11.8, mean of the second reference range 13.5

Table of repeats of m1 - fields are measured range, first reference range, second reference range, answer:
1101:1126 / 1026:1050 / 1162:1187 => 4.84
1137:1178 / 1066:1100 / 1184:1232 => -2.98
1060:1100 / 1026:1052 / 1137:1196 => 5.20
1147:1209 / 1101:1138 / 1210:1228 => -2.89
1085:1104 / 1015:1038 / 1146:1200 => 2.95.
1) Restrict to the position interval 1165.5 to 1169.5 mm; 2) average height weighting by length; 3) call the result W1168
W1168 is 14.5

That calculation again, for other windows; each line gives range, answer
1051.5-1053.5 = 14.4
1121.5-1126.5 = 11.7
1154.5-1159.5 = 13.3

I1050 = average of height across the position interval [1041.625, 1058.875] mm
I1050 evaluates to 13.6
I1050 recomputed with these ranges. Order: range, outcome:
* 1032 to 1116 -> 12.4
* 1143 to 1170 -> 13.4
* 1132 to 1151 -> 12.6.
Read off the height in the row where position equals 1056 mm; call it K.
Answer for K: 13.03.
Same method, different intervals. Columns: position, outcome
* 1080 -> 11.65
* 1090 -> 11.22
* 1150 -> 11.96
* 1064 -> 13.12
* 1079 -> 11.92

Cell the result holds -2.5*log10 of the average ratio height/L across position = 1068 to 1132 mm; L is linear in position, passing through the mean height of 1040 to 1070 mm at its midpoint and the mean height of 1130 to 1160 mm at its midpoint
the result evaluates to 0.132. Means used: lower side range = 13.3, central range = 11.5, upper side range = 12.7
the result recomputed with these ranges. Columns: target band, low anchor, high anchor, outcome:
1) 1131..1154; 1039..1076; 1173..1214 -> 0.04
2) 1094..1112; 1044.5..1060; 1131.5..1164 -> 0.15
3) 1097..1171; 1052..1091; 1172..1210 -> 0.03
